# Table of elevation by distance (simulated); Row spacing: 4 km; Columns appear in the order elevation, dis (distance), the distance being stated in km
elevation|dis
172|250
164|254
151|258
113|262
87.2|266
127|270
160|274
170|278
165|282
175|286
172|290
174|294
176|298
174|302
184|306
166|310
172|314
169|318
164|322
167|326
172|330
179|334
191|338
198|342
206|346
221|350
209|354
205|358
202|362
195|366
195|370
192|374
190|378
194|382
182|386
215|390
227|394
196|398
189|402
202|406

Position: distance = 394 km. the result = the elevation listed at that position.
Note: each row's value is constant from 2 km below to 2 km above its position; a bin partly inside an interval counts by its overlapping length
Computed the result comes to 227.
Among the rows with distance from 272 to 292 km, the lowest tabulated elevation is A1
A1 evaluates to 160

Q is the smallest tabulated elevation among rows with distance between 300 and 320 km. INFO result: 166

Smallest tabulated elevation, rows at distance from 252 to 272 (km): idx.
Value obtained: 87.2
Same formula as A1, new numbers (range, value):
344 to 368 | 195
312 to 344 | 164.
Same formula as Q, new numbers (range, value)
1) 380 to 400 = 182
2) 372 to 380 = 190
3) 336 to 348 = 191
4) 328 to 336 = 172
